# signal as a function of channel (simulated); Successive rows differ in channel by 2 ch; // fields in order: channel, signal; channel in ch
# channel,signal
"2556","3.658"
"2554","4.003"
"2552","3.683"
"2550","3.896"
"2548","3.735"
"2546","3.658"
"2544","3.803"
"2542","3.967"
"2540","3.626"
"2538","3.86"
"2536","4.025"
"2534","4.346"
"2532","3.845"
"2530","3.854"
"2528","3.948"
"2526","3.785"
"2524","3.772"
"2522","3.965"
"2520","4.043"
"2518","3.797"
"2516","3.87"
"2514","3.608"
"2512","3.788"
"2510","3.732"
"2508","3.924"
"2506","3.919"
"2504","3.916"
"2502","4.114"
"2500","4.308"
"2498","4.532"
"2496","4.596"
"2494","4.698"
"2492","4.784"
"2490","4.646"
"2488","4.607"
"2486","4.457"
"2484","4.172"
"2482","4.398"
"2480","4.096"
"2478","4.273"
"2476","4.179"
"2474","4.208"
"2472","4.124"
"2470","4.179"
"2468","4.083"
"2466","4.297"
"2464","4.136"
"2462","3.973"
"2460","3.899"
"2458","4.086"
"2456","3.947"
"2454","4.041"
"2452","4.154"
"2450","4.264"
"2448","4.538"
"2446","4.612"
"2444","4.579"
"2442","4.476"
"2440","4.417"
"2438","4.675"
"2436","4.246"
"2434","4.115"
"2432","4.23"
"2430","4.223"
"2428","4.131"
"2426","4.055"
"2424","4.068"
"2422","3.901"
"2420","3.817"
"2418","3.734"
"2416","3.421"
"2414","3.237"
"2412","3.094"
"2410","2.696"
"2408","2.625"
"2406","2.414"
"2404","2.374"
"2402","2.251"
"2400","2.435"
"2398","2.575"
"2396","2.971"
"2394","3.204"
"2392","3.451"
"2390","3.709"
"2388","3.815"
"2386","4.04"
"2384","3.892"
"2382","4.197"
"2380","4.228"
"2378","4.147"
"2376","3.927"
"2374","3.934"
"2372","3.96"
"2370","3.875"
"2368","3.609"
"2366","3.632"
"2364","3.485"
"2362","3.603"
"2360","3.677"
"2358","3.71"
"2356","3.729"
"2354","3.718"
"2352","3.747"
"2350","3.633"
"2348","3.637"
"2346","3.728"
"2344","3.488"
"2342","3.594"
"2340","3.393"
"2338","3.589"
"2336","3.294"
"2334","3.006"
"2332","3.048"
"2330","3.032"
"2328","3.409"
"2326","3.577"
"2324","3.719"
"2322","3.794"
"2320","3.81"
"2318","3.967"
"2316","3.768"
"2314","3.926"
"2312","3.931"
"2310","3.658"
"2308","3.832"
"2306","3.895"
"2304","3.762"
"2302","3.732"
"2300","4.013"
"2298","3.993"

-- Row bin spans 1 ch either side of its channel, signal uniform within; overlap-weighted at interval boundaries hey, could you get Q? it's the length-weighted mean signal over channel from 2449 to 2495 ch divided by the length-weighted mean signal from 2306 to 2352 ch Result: 1.18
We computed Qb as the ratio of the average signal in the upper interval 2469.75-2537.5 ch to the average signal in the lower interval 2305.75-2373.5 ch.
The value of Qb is 1.14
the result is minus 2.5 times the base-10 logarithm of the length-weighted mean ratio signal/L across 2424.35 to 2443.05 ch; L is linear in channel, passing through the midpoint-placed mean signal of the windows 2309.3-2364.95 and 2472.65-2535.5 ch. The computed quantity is -0.10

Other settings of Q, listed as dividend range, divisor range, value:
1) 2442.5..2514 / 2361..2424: 1.23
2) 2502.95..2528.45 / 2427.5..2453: 0.88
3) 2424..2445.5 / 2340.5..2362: 1.18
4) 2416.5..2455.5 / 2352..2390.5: 1.10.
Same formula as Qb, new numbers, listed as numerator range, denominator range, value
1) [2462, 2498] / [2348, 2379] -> 1.16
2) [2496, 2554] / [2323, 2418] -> 1.14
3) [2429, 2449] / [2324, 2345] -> 1.31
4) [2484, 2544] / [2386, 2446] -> 1.14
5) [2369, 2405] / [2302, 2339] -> 0.97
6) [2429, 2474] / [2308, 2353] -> 1.18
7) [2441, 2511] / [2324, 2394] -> 1.16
